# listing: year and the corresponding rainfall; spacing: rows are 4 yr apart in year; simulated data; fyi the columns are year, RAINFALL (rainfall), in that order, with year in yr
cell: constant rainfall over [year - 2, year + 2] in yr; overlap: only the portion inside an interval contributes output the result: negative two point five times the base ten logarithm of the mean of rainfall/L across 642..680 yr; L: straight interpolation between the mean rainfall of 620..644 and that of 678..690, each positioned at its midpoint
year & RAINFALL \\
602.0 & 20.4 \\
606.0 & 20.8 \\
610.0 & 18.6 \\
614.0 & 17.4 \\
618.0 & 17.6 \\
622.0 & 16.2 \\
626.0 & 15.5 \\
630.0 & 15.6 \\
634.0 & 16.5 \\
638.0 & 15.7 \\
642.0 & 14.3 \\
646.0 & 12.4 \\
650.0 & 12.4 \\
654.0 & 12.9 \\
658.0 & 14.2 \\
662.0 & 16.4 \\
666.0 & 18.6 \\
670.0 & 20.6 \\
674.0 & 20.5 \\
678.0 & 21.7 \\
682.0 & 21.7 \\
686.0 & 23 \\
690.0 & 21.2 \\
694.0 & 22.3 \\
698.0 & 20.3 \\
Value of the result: 0.17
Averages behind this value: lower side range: 15.6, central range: 16.5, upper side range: 22.1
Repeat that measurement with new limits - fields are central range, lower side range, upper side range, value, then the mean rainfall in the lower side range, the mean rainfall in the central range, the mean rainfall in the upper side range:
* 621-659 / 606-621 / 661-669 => 0.24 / 18.1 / 14.5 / 18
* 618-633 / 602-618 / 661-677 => 0.19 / 18.9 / 16.1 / 19.4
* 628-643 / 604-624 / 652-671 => 0.11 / 18.1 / 15.6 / 16.3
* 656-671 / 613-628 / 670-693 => 0.17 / 16.6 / 17.2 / 21.6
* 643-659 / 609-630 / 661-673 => 0.37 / 16.8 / 13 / 18.9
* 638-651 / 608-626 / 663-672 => 0.33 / 17.2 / 13.5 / 19.2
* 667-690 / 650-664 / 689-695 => -0.14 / 14.2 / 21.3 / 21.8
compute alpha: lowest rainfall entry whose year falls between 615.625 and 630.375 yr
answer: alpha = 15.5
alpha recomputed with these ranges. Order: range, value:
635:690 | 12.4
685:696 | 21.2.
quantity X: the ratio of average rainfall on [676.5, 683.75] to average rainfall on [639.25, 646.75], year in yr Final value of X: 1.58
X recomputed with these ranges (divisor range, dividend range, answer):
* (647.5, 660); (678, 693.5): 1.67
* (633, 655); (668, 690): 1.54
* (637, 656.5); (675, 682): 1.60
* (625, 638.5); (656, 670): 1.07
